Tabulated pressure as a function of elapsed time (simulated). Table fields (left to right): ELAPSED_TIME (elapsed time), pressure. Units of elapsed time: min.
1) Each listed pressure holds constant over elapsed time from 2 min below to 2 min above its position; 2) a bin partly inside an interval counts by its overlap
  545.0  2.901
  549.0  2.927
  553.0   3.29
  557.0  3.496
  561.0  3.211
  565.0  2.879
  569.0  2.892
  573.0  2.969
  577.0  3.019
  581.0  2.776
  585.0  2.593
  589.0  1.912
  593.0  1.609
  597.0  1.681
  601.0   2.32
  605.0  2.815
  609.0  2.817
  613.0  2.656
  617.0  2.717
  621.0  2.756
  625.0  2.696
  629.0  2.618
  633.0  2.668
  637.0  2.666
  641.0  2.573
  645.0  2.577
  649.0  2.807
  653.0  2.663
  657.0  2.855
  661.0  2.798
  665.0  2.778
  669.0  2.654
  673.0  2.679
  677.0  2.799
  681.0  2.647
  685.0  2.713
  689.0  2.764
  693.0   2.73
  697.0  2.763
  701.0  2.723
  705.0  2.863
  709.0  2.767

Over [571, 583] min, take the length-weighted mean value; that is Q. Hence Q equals 2.92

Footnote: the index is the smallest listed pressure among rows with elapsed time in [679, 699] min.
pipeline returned 2.647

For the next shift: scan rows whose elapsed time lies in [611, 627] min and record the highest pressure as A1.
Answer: 2.756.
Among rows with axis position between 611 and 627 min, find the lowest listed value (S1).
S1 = 2.656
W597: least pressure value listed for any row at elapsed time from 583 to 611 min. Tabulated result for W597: 1.609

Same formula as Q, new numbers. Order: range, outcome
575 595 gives 2.38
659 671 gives 2.74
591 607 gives 2.11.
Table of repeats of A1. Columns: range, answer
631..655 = 2.807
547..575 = 3.496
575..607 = 3.019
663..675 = 2.778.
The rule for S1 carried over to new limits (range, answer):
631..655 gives 2.573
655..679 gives 2.654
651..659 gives 2.663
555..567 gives 2.879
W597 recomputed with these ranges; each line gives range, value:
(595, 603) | 1.681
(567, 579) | 2.892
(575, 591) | 1.912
